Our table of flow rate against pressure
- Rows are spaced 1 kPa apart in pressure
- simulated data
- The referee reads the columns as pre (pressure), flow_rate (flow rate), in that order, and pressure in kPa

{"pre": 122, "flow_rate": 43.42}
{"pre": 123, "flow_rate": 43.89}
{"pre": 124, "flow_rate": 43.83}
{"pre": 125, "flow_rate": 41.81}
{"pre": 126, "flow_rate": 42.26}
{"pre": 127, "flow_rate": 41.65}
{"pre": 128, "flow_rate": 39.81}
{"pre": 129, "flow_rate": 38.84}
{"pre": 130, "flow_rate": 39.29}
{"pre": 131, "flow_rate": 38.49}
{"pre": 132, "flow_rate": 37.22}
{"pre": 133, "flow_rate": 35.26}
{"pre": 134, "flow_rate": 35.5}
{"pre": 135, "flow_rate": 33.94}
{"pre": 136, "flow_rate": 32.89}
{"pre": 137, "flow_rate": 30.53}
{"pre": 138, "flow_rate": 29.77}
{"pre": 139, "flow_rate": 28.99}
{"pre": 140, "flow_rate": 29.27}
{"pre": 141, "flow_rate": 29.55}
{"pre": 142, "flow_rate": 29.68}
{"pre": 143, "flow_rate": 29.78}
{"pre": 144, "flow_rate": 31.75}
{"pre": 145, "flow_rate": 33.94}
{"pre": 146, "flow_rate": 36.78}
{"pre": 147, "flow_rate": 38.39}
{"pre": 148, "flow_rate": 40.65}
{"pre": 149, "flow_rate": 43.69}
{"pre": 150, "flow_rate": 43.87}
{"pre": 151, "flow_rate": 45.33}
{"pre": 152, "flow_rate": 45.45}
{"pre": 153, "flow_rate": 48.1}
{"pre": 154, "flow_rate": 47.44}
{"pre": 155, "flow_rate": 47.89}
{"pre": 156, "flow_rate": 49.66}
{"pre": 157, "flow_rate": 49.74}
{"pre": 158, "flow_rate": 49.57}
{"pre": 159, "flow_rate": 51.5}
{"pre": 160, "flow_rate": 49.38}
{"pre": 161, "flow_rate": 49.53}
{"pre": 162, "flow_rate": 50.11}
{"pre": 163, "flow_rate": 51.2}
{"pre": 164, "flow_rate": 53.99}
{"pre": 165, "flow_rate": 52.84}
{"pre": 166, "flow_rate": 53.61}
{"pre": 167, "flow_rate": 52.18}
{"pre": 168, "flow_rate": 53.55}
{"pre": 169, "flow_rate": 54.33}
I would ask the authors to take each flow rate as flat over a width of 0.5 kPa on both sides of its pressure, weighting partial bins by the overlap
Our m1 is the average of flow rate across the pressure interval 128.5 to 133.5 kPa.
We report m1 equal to 37.8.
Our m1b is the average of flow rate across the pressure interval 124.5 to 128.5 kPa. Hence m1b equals 41.4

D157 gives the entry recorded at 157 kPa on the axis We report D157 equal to 49.74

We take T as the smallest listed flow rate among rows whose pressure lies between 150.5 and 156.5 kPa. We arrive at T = 45.33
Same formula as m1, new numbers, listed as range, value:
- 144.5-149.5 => 38.7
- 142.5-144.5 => 30.8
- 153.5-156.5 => 48.3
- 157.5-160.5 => 50.1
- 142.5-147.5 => 34.1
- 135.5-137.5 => 31.7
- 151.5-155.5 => 47.2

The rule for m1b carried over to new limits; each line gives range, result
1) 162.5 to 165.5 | 52.7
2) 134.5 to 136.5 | 33.4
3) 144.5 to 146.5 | 35.4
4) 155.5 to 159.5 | 50.1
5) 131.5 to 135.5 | 35.5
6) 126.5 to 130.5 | 39.9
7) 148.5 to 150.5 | 43.8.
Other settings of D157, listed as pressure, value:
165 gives 52.84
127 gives 41.65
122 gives 43.42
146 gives 36.78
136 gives 32.89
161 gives 49.53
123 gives 43.89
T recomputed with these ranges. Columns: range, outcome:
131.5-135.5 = 33.94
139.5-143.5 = 29.27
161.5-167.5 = 50.11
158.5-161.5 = 49.38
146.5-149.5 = 38.39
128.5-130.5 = 38.84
